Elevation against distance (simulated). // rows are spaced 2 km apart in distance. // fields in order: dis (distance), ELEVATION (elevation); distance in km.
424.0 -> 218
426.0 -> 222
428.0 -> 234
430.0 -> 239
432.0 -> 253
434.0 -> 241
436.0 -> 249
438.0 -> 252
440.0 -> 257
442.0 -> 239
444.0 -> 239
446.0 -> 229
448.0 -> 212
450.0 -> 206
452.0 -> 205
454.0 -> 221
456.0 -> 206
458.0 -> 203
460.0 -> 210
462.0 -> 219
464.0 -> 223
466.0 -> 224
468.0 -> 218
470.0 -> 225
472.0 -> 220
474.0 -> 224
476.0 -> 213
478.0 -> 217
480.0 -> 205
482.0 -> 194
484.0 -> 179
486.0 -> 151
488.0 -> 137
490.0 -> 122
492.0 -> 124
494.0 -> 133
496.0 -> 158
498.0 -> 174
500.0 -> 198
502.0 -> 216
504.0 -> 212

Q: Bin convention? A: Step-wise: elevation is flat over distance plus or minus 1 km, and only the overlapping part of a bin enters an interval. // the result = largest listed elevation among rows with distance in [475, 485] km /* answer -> 217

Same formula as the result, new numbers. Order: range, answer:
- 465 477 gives 225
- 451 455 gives 221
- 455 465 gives 223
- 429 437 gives 253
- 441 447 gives 239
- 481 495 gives 194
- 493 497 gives 158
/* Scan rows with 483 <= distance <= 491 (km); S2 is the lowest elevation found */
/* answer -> 122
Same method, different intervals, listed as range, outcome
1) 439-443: 239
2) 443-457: 205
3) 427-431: 234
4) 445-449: 212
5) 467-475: 218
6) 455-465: 203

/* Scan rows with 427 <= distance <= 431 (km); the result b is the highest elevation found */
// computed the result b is 239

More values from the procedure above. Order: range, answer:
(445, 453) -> 229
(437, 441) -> 257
